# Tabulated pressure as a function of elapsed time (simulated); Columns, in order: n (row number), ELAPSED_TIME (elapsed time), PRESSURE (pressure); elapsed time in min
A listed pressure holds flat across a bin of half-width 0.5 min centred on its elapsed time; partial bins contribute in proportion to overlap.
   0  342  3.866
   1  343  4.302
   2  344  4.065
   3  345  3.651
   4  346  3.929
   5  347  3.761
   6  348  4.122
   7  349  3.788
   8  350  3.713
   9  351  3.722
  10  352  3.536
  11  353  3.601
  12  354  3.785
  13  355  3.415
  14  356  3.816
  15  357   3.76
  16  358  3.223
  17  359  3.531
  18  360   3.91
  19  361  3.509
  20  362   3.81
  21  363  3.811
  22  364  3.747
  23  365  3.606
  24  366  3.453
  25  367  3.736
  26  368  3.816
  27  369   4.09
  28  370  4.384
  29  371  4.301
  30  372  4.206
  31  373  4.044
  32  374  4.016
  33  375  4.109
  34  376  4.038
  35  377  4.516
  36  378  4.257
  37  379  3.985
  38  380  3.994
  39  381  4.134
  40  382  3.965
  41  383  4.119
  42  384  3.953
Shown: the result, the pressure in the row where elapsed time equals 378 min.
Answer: 4.257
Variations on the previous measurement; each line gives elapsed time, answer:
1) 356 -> 3.816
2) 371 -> 4.301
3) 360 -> 3.91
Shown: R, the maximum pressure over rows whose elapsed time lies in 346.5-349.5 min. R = 4.122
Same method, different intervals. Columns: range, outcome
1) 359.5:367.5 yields 3.91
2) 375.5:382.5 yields 4.516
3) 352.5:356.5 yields 3.816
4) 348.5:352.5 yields 3.788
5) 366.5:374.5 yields 4.384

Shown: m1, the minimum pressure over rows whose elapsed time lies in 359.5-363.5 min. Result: 3.509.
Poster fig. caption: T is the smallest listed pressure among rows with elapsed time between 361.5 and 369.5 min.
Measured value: 3.453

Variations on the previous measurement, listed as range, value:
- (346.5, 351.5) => 3.713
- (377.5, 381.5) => 3.985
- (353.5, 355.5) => 3.415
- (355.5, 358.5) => 3.223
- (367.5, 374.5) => 3.816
